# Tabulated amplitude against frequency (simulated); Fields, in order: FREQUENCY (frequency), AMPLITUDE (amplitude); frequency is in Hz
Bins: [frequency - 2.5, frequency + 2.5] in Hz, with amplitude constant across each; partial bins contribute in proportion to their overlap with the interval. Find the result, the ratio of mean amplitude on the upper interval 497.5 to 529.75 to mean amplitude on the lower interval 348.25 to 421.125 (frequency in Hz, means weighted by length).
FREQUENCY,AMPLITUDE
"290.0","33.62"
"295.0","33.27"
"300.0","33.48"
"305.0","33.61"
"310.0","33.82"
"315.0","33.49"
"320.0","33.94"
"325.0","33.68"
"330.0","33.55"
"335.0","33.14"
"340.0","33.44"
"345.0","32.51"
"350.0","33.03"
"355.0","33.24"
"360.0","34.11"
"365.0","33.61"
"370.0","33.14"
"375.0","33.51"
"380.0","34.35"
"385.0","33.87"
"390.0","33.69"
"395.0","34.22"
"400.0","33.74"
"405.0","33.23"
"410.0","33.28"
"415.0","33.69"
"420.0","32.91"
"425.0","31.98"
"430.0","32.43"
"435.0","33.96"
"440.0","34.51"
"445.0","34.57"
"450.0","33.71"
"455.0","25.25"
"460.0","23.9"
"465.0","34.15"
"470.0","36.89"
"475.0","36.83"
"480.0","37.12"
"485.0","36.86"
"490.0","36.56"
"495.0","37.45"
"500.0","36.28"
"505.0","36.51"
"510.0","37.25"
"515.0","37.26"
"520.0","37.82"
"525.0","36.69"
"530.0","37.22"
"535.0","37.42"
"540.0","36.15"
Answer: 1.10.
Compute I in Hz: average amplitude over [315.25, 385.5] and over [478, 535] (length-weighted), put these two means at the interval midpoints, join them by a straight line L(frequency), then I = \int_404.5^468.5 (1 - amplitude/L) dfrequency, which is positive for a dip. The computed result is 5.9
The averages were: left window 33.5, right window 37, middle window 32.2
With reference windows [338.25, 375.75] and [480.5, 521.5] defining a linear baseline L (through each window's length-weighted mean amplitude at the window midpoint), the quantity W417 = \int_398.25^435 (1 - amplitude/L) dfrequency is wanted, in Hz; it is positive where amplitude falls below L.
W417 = 1.8 Hz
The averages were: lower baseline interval 33.3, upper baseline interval 37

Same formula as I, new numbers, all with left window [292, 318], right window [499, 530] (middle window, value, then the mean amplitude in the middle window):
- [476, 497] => -0.2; 37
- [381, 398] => 0.5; 34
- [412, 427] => 1.1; 32.9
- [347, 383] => 1.0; 33.6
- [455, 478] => 2.6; 32.2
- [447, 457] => 1.7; 29.9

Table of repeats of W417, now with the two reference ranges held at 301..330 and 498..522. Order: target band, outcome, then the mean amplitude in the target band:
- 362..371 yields 0.3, 33.5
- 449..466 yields 3.6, 28.4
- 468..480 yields -0.2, 36.9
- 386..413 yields 1.1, 33.6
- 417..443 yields 1.8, 33.2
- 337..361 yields 0.7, 33.2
